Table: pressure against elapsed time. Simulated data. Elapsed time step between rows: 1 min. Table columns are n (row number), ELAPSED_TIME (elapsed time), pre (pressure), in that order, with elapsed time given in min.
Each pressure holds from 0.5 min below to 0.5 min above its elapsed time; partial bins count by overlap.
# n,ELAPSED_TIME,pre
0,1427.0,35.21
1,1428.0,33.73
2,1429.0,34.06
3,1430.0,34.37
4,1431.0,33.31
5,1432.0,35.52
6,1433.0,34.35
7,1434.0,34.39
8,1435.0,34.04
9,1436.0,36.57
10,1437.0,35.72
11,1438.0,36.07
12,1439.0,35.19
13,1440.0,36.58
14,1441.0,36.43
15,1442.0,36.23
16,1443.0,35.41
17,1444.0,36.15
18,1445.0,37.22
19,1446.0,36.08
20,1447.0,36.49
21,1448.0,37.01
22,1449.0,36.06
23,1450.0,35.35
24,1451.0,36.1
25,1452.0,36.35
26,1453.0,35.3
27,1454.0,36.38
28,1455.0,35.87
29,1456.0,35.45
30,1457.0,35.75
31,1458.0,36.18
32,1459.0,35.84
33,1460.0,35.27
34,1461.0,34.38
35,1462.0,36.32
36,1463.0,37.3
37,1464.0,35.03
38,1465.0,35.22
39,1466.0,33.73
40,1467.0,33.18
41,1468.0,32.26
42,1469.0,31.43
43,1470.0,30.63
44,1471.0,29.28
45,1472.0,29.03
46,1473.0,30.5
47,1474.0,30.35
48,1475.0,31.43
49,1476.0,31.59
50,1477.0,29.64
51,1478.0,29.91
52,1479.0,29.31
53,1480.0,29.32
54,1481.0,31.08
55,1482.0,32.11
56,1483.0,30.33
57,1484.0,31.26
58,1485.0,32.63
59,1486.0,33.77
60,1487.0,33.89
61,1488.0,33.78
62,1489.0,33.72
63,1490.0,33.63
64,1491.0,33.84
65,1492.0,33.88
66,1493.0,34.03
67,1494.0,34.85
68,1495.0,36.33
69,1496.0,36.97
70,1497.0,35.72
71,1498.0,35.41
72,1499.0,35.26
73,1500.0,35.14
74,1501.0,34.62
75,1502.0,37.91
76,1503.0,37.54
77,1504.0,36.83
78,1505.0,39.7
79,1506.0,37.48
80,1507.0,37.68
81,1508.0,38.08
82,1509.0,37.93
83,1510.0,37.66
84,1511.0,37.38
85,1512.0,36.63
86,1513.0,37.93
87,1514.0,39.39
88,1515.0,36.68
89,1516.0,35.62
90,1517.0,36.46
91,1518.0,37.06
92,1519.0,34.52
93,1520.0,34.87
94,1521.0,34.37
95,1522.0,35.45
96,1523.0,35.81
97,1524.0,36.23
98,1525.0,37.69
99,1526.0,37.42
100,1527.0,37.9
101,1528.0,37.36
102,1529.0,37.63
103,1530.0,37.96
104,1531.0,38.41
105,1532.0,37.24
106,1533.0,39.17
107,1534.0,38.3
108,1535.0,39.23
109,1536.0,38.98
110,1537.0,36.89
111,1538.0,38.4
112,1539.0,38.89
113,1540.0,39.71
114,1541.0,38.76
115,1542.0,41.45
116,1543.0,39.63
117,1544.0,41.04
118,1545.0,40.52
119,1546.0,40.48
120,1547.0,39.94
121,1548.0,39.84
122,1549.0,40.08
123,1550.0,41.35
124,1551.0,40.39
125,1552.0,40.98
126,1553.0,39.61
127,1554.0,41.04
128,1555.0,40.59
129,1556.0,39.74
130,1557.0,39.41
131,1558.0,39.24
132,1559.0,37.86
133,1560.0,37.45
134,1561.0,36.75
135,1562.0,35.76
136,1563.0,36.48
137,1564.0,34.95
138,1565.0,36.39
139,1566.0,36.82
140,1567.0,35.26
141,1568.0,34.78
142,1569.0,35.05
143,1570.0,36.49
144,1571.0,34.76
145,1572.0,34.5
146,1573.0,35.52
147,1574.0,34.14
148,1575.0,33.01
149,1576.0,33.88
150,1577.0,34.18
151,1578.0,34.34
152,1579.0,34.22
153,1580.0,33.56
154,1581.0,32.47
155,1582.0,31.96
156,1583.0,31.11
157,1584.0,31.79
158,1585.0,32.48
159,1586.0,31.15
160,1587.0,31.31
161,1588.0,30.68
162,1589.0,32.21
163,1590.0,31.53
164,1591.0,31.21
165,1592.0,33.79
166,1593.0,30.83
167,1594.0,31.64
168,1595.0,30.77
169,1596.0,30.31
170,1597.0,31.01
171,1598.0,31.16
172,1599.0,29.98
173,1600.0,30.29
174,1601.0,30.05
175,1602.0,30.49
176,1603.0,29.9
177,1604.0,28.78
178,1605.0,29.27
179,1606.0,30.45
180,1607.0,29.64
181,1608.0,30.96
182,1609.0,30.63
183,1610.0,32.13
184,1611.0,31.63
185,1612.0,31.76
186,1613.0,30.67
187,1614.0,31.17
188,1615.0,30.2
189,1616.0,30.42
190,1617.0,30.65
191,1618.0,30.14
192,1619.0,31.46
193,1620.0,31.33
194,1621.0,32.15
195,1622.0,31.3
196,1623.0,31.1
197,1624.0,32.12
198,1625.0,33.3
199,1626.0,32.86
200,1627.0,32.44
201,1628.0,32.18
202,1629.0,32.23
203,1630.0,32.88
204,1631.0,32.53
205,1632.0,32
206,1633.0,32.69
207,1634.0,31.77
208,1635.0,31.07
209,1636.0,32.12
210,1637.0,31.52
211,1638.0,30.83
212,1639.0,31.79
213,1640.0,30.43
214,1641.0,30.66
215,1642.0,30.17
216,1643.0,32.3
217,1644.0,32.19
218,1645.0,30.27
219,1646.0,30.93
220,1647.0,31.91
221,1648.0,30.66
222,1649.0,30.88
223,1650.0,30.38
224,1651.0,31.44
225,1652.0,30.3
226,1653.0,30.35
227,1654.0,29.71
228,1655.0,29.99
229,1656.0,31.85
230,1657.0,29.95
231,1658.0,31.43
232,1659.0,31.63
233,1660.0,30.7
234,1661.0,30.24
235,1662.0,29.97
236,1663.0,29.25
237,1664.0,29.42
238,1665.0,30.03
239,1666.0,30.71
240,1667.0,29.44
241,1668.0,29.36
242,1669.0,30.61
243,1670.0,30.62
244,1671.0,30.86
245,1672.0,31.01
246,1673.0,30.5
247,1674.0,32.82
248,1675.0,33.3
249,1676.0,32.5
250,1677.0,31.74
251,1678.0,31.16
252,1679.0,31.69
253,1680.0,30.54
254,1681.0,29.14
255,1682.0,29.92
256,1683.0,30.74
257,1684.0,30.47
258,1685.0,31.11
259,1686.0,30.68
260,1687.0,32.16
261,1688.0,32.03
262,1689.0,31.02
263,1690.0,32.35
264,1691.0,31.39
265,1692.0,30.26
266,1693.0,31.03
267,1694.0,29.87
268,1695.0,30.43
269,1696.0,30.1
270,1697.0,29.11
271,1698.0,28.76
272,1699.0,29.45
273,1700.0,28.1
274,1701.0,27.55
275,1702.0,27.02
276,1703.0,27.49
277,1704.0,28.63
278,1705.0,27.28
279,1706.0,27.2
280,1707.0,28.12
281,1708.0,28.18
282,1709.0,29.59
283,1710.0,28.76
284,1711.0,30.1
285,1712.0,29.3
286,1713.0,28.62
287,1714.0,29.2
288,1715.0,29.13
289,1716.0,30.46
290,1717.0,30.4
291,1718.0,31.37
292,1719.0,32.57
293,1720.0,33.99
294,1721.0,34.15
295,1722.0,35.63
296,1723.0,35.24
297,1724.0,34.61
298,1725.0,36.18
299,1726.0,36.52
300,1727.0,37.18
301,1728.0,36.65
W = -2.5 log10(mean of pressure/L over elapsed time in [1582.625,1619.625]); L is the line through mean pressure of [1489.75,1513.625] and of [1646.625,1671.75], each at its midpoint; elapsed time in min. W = 0.06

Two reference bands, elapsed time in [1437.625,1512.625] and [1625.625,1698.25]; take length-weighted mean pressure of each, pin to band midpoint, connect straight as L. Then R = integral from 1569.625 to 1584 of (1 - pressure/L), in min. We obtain -0.5 min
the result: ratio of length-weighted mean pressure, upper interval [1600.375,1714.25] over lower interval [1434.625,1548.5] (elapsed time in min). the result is 0.86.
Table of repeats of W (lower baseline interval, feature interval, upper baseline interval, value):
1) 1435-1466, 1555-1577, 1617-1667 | -0.097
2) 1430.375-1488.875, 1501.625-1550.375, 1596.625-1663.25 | -0.159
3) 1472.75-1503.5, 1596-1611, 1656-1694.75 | 0.048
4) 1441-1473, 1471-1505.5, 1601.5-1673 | 0.027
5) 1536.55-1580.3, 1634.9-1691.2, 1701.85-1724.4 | 0.060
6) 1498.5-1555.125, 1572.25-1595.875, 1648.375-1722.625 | 0.090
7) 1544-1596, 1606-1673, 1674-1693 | 0.063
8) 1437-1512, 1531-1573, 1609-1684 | -0.162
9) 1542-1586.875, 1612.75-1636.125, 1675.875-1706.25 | 0.059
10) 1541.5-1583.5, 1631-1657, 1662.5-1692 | 0.053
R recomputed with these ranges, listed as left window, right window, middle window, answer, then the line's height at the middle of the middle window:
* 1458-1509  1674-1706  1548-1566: -3.39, 32.5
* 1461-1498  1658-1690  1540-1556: -4.11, 32.1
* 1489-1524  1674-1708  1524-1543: -1.65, 35.3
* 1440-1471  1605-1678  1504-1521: -1.55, 34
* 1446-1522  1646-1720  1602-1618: 0.67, 31.9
